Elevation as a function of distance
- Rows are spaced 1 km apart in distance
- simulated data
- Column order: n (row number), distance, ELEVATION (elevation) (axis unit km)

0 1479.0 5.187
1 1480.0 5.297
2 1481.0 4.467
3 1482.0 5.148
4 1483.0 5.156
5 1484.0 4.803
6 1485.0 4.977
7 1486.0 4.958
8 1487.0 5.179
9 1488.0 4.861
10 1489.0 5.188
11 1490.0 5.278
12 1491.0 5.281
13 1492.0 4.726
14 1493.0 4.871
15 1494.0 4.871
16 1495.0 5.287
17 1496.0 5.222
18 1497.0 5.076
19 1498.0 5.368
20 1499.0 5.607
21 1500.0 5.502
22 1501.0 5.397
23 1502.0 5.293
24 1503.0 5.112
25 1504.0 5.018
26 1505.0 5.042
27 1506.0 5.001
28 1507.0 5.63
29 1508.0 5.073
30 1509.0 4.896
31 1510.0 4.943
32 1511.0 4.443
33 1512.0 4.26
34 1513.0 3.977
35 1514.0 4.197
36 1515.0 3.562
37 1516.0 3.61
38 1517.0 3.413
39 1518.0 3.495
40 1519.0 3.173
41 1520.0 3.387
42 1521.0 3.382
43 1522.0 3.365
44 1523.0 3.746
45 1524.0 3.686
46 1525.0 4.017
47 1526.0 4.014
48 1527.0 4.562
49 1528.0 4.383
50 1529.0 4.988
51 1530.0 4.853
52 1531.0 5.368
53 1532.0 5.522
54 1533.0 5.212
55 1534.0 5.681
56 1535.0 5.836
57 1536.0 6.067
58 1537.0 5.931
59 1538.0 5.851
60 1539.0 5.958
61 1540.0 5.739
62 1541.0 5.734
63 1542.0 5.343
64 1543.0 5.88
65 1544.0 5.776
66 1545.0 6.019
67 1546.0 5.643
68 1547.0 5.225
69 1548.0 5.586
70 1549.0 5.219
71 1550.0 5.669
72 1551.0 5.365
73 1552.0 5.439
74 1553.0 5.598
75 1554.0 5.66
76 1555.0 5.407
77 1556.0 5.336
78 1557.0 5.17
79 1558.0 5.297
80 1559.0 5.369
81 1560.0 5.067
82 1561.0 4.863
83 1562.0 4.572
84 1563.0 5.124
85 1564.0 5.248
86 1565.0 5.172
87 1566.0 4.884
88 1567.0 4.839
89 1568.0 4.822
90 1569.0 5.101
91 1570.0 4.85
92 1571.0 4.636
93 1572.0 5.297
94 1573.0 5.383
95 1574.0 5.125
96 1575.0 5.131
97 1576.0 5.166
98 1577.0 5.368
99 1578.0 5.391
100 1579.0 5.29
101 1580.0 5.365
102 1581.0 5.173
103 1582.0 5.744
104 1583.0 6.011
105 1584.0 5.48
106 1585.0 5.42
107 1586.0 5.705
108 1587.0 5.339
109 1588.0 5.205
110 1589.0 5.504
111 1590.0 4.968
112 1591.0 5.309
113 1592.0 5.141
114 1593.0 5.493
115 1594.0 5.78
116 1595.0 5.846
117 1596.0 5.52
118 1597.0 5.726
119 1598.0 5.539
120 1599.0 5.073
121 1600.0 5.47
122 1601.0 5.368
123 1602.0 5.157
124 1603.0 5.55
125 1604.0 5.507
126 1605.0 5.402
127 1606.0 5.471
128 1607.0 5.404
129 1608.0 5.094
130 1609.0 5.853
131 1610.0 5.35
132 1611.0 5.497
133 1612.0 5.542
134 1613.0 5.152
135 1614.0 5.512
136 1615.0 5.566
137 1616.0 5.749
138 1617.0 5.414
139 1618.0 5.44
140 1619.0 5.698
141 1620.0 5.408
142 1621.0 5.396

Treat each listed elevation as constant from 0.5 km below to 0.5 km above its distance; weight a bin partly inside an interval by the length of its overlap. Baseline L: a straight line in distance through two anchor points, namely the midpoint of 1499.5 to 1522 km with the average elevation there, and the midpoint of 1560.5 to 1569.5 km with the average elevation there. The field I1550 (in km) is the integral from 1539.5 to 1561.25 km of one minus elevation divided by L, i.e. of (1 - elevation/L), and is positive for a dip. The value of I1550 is -3.0 km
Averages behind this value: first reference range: 4.42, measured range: 5.48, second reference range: 4.96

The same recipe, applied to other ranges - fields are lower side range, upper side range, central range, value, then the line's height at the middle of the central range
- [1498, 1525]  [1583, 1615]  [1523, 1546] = -2.9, 4.68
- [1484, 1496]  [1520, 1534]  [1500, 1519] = 0.6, 4.7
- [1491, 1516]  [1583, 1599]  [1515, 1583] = 2.3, 5.2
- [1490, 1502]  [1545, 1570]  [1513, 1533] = 4.4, 5.22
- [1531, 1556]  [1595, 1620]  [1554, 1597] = 2.1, 5.55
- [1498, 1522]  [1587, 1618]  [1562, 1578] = 0.1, 5.1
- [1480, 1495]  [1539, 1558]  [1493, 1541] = 4.5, 5.27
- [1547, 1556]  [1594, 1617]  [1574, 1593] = 0.4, 5.47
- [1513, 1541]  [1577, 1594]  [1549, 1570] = -0.7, 5.04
